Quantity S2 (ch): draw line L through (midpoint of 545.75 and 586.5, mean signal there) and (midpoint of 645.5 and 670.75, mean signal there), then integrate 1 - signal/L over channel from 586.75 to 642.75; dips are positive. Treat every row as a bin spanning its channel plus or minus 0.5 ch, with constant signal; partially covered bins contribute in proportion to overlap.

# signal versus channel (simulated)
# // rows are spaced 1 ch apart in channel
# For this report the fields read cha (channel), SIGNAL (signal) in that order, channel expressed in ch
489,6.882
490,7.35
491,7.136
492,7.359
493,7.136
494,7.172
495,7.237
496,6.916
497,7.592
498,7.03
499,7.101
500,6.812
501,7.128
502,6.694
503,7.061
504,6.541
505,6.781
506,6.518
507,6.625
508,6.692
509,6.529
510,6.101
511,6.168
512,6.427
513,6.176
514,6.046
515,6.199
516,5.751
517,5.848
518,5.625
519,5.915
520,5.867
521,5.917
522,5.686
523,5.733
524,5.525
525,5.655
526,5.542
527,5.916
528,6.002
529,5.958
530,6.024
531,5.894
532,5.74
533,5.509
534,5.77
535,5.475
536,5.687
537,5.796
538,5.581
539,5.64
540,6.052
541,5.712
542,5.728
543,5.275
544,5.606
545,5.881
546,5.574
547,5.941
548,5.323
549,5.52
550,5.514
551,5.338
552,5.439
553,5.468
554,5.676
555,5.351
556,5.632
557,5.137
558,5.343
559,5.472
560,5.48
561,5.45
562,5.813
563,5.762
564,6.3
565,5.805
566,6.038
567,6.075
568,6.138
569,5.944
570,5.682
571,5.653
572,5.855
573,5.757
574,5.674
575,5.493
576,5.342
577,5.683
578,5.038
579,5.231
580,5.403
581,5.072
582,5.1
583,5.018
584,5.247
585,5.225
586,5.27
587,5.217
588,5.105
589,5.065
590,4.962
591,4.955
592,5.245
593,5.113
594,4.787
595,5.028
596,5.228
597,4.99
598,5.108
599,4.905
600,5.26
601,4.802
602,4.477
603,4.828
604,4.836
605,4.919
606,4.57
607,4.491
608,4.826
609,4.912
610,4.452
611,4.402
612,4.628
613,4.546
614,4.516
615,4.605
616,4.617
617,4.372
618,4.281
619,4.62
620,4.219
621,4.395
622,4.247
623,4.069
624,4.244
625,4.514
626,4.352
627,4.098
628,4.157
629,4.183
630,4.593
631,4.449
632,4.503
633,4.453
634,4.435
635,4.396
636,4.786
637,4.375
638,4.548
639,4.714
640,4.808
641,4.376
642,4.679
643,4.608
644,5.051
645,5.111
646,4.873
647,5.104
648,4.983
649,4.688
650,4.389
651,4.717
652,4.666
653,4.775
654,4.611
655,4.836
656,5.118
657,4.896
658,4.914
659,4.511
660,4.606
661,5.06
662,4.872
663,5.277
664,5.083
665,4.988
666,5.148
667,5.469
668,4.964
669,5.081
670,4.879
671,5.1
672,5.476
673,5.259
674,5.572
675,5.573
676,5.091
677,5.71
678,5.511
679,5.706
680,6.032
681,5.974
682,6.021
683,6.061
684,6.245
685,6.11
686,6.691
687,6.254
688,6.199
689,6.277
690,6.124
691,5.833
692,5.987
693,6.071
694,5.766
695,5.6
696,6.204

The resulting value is 6.0 ch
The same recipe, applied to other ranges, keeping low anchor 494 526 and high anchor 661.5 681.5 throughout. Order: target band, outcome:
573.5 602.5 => 3.65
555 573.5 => 0.92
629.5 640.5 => 2.02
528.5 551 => 1.85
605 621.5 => 3.39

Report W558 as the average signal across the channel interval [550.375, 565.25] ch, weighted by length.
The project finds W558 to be 5.56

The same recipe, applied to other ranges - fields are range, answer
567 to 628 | 4.95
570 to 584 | 5.41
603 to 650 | 4.56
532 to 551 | 5.64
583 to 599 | 5.09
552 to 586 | 5.55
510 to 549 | 5.79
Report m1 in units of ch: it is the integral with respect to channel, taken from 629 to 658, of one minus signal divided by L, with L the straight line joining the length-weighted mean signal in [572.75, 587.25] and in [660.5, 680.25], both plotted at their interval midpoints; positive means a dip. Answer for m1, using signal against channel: 3.3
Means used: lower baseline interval 5.31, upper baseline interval 5.28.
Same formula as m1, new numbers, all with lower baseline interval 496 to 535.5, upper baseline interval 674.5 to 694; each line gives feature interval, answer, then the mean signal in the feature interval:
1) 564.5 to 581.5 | 1.3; 5.64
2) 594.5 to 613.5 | 4.0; 4.8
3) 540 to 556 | 1.5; 5.57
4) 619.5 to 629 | 2.8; 4.25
